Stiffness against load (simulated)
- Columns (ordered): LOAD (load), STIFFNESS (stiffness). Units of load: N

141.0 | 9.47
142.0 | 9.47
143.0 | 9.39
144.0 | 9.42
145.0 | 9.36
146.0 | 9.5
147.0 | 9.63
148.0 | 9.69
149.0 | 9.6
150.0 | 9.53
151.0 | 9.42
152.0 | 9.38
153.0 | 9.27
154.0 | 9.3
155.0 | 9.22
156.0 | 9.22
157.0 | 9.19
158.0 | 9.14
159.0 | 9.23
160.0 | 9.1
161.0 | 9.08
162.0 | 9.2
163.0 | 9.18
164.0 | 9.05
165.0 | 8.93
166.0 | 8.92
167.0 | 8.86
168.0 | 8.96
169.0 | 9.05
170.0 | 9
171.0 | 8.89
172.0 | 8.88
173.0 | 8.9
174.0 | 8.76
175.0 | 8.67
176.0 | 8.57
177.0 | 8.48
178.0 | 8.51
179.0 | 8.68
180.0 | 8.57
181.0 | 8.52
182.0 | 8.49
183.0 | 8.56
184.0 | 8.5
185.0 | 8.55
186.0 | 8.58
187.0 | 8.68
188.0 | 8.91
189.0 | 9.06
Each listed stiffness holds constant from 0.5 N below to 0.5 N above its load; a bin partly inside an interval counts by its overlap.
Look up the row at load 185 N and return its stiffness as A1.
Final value 8.55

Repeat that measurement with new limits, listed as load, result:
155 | 9.22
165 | 8.93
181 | 8.52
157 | 9.19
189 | 9.06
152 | 9.38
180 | 8.57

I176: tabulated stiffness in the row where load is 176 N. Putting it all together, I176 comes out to 8.57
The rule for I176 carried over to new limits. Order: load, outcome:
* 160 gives 9.1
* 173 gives 8.9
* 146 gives 9.5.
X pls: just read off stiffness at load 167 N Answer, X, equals 8.86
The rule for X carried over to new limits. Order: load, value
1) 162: 9.2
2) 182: 8.49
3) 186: 8.58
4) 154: 9.3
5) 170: 9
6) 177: 8.48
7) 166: 8.92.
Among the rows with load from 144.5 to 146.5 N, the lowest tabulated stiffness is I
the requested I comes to 9.36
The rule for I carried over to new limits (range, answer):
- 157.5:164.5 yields 9.05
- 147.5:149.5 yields 9.6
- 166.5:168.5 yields 8.86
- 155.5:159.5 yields 9.14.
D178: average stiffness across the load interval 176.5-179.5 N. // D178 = 8.56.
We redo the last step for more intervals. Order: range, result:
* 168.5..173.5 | 8.94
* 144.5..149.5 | 9.56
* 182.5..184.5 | 8.53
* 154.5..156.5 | 9.22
